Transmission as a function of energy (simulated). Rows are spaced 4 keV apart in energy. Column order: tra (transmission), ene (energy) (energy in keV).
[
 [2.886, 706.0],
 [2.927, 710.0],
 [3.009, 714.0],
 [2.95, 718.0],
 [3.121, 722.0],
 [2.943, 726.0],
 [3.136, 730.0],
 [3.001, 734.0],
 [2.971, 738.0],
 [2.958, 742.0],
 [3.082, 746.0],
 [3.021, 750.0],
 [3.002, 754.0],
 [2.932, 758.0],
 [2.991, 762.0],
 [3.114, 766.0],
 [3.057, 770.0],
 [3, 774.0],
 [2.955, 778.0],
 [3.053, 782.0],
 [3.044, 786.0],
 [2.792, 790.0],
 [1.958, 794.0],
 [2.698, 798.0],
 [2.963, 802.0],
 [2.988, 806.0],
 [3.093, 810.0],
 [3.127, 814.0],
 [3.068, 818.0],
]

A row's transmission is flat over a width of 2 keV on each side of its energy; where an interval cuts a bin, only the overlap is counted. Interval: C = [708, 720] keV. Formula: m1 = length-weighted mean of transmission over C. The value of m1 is 2.96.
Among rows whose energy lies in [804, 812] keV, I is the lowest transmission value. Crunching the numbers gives 2.988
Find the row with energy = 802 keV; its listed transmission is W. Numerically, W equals 2.963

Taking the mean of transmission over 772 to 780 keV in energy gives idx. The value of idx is 2.98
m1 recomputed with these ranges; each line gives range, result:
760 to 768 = 3.05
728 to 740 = 3.04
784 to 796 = 2.6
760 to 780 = 3.02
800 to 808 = 2.98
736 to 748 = 3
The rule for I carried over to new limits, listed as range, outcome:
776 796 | 1.958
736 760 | 2.932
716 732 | 2.943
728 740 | 2.971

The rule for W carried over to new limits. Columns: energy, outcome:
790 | 2.792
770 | 3.057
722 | 3.121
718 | 2.95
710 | 2.927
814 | 3.127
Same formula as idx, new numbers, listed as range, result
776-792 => 2.96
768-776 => 3.03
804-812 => 3.04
